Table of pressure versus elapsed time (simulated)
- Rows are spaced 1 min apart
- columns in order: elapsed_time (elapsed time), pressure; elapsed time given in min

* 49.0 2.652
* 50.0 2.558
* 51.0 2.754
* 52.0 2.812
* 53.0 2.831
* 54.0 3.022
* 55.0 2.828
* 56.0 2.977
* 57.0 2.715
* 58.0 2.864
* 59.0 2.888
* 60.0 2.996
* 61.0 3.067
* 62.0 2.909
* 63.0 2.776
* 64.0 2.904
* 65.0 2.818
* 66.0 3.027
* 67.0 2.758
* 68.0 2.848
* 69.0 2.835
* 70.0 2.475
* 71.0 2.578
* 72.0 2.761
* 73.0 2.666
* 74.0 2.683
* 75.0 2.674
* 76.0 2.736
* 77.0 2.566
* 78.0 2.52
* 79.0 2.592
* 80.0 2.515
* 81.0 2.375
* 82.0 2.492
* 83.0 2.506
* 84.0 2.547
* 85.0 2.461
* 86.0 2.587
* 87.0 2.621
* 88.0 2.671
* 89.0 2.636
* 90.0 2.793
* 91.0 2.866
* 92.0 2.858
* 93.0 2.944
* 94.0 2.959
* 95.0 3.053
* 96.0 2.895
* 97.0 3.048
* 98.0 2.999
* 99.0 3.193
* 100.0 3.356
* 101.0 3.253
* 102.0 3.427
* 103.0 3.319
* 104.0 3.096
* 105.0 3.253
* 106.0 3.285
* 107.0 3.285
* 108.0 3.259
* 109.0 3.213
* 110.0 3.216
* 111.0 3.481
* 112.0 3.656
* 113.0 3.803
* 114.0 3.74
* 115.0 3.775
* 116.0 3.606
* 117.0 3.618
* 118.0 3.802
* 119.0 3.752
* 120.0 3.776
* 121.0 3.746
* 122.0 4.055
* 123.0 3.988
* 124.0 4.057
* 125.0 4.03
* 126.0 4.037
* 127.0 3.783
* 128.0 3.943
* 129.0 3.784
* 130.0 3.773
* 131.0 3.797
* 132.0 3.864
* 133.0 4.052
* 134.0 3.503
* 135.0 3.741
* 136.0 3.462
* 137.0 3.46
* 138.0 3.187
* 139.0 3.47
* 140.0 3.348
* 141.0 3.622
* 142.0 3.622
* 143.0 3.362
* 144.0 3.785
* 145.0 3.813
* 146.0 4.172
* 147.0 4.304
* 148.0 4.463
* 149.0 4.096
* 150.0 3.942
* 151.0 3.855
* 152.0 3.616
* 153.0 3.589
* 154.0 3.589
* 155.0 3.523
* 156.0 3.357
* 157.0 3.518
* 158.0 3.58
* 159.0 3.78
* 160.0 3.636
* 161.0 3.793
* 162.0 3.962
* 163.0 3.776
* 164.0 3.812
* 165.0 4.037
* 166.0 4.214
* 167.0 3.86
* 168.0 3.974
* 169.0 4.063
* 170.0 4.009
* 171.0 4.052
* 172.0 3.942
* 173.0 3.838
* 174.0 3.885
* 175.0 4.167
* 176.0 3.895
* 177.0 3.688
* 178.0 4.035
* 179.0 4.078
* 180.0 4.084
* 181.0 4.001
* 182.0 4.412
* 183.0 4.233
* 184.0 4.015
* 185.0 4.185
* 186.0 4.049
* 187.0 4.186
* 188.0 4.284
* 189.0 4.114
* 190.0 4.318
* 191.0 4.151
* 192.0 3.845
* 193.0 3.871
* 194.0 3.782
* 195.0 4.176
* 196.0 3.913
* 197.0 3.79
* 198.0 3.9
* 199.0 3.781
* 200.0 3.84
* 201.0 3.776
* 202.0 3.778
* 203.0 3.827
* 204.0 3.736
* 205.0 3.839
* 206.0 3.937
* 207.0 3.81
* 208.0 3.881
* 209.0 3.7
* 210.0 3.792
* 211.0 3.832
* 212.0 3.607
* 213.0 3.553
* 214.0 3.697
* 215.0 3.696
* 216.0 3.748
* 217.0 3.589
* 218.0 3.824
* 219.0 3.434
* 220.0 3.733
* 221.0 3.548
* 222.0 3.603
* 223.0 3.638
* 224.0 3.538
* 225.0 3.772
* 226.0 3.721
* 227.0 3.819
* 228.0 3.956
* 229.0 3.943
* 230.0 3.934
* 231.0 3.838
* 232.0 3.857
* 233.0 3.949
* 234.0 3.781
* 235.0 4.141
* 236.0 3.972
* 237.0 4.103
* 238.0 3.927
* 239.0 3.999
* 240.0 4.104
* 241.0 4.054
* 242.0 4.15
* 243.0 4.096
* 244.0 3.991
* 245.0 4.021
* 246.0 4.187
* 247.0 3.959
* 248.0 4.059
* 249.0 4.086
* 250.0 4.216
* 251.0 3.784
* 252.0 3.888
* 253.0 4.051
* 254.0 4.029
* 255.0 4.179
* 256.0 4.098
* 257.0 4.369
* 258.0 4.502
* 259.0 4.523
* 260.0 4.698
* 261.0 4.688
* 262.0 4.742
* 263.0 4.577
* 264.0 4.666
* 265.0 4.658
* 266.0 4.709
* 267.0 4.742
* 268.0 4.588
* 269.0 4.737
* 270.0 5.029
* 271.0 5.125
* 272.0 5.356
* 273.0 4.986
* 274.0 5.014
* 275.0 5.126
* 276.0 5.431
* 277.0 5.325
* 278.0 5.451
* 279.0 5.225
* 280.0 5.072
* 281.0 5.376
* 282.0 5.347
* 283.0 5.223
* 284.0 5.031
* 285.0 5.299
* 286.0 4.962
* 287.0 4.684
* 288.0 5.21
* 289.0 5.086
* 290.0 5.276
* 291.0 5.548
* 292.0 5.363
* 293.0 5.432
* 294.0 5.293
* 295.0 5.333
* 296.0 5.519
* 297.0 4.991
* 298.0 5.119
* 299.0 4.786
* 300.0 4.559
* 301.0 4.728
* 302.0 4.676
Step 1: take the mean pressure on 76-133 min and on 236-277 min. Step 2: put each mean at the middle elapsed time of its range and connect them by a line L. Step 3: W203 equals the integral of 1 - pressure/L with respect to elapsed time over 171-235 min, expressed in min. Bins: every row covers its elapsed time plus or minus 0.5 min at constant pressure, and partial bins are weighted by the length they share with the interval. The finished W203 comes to 2.2 min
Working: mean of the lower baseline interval 3.26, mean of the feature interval 3.88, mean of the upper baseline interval 4.44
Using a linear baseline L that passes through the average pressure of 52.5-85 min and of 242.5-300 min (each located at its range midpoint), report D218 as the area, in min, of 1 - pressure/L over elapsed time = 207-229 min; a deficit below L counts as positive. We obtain 2.8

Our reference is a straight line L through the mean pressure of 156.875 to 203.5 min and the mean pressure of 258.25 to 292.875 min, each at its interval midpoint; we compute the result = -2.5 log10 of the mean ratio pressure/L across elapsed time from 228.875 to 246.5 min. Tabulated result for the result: 0.15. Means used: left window 3.96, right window 5.03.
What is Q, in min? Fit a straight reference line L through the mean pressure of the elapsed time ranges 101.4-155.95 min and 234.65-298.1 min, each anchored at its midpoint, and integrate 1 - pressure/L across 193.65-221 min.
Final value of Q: 3.11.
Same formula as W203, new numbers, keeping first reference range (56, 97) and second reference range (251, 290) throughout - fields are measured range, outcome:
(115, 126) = -2.16 min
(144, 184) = -2.52 min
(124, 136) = -1.89 min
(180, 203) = -0.23 min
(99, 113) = -1.23 min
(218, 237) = 2.48 min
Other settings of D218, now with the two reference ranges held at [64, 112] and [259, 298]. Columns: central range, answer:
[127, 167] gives -2.2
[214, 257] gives 6.3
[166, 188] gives -0.8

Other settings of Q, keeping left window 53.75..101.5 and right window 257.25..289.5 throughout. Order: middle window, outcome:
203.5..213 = 1.0 min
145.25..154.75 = -0.9 min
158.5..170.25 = -0.5 min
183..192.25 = -0.3 min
